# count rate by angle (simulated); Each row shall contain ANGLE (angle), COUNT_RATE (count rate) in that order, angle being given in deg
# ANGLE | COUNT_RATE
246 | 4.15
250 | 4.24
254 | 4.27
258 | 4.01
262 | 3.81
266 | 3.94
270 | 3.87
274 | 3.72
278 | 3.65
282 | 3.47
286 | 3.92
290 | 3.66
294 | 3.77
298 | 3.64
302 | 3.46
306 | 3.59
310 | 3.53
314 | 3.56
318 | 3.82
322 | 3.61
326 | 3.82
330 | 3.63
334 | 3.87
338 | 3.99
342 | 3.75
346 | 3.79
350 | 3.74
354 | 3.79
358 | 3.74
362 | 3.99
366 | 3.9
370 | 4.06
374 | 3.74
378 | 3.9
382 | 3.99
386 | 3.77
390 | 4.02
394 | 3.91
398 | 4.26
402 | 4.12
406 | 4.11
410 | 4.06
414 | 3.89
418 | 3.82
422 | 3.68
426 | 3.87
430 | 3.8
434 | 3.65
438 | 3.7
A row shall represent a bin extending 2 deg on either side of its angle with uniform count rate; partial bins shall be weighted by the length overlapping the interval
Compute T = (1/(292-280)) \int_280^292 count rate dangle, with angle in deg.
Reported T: 3.68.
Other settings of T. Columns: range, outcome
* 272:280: 3.69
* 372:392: 3.88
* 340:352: 3.76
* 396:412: 4.14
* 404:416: 4.02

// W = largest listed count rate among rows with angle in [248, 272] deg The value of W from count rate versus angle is 4.27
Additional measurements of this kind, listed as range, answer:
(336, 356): 3.99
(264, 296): 3.94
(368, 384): 4.06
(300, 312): 3.59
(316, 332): 3.82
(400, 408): 4.12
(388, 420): 4.26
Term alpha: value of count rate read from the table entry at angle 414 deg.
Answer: 3.89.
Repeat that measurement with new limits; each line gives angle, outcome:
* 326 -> 3.82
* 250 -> 4.24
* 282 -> 3.47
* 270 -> 3.87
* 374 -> 3.74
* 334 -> 3.87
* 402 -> 4.12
